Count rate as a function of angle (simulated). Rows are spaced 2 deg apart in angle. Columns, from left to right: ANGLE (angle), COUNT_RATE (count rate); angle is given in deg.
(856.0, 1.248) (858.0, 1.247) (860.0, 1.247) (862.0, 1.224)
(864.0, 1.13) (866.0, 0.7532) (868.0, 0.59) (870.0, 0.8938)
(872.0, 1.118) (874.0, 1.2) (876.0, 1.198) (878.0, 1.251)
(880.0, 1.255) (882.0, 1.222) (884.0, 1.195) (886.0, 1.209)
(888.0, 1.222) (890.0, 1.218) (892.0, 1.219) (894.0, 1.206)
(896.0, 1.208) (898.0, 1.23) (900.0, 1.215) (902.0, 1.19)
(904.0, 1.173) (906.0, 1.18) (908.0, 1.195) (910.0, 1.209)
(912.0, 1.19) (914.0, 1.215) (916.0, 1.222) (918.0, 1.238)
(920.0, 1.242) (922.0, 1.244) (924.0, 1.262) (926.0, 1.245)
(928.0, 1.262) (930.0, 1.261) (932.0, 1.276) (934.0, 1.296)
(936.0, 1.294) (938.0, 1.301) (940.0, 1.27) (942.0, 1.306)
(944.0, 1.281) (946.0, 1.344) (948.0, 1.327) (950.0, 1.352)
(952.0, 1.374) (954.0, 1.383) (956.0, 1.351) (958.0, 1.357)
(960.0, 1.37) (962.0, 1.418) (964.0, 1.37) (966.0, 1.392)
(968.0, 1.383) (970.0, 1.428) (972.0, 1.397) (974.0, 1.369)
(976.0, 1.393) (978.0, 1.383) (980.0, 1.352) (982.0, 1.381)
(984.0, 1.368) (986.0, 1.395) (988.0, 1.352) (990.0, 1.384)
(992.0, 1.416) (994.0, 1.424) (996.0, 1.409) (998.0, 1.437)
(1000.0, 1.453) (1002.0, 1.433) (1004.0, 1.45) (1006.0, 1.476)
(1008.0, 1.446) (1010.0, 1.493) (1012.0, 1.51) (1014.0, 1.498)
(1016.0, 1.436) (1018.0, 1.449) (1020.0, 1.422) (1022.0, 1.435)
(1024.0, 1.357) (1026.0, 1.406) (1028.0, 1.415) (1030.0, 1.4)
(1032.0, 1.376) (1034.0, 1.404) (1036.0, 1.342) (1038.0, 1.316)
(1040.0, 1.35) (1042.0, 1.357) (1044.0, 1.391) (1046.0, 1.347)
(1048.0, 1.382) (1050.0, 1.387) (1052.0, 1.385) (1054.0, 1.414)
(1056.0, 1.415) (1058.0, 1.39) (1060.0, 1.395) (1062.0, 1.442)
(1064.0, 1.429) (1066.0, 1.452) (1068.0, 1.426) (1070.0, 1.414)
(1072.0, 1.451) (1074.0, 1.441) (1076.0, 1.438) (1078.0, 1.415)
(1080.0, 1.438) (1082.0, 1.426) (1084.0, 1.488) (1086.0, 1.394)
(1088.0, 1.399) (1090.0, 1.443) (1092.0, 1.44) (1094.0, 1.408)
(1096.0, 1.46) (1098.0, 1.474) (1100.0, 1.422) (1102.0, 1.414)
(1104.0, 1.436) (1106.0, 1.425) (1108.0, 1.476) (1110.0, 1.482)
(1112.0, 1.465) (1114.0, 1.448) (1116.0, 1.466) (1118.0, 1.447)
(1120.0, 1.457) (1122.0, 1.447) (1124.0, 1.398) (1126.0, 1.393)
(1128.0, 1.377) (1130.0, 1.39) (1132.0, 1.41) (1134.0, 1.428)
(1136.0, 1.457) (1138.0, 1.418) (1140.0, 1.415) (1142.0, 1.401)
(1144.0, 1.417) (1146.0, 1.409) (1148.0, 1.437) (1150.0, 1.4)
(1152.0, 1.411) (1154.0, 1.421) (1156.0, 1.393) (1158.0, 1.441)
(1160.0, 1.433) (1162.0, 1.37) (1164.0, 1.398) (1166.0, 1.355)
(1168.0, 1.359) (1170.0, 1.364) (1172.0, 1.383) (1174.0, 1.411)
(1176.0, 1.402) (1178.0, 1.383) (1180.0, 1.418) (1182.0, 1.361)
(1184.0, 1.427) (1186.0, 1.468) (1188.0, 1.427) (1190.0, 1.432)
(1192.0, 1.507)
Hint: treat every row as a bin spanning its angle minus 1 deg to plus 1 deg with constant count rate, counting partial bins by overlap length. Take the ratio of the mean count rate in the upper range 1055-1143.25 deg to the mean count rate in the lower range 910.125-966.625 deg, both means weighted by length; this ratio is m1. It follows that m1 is 1.10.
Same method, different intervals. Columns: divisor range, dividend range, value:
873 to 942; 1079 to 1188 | 1.15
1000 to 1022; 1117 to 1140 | 0.97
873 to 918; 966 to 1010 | 1.16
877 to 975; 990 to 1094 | 1.11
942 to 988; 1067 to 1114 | 1.05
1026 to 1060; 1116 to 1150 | 1.03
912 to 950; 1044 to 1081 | 1.11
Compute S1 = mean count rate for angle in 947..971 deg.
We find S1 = 1.38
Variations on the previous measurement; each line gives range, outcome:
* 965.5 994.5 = 1.39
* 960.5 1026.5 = 1.42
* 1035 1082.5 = 1.4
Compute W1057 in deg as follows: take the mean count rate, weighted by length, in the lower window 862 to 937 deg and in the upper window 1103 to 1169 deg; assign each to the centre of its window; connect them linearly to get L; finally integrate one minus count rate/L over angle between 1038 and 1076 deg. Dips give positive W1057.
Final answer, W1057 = -1.7 deg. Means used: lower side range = 1.18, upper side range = 1.42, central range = 1.4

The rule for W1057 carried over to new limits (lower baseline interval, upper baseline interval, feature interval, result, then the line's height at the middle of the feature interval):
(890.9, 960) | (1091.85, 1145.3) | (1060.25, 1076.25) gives -0.5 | 1.39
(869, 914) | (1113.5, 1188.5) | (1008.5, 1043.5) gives -2.8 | 1.31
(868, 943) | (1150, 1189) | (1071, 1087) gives -1.2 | 1.34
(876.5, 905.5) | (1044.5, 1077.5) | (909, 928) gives 0.2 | 1.25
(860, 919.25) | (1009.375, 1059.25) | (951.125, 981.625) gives -2.2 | 1.29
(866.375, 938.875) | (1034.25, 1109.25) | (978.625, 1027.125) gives -3.6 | 1.32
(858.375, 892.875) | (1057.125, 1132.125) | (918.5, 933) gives -0.7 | 1.2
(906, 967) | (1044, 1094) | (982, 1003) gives -0.9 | 1.35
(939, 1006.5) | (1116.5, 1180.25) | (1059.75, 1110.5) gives -1.4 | 1.4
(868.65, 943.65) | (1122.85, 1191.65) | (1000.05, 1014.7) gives -2.0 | 1.29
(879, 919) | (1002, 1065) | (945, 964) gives -1.0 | 1.29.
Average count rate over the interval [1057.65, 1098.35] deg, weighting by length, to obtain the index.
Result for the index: 1.43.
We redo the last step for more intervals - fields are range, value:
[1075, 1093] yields 1.43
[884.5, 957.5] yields 1.26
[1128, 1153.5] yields 1.41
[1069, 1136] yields 1.43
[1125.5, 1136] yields 1.41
